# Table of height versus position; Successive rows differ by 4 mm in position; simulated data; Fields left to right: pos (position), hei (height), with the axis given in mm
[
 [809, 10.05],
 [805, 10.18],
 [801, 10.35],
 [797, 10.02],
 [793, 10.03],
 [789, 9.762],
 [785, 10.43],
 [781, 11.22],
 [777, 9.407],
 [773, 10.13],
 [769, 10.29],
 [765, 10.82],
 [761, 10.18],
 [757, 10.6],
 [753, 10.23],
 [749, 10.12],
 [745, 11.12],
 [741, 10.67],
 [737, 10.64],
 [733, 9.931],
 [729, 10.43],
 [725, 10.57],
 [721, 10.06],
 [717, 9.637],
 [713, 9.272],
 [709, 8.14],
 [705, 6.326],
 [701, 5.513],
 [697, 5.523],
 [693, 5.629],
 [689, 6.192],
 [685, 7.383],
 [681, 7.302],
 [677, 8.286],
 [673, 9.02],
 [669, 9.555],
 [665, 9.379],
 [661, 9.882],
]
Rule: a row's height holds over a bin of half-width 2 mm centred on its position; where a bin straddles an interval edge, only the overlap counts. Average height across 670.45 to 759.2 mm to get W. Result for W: 8.76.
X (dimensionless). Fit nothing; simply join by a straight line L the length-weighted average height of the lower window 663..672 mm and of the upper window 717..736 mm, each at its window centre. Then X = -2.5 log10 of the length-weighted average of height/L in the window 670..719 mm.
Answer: 0.30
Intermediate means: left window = 9.42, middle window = 7.4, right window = 10.2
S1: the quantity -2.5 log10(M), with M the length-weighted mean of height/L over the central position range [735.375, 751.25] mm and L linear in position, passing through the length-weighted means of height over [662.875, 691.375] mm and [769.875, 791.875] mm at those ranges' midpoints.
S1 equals -0.13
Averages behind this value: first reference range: 8.13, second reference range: 10.2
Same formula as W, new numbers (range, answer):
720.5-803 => 10.3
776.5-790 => 10.3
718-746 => 10.4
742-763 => 10.5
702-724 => 8.63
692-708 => 5.9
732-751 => 10.5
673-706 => 6.68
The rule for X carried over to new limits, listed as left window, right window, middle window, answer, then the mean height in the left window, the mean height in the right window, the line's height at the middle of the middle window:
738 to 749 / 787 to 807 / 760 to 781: 0.014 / 10.7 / 10.1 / 10.4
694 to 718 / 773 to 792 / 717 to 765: -0.211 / 7.23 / 10.2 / 8.59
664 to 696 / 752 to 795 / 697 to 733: 0.012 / 7.72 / 10.3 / 8.68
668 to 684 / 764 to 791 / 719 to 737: -0.103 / 8.41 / 10.3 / 9.36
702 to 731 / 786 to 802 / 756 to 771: -0.086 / 9.08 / 10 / 9.66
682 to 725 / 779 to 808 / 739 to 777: -0.137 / 7.51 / 10.3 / 9.19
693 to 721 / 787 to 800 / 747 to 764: -0.164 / 7.47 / 9.97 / 8.87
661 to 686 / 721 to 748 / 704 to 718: 0.169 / 8.64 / 10.5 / 9.79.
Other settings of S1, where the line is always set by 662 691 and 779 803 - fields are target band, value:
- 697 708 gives 0.39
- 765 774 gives -0.05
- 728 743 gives -0.12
